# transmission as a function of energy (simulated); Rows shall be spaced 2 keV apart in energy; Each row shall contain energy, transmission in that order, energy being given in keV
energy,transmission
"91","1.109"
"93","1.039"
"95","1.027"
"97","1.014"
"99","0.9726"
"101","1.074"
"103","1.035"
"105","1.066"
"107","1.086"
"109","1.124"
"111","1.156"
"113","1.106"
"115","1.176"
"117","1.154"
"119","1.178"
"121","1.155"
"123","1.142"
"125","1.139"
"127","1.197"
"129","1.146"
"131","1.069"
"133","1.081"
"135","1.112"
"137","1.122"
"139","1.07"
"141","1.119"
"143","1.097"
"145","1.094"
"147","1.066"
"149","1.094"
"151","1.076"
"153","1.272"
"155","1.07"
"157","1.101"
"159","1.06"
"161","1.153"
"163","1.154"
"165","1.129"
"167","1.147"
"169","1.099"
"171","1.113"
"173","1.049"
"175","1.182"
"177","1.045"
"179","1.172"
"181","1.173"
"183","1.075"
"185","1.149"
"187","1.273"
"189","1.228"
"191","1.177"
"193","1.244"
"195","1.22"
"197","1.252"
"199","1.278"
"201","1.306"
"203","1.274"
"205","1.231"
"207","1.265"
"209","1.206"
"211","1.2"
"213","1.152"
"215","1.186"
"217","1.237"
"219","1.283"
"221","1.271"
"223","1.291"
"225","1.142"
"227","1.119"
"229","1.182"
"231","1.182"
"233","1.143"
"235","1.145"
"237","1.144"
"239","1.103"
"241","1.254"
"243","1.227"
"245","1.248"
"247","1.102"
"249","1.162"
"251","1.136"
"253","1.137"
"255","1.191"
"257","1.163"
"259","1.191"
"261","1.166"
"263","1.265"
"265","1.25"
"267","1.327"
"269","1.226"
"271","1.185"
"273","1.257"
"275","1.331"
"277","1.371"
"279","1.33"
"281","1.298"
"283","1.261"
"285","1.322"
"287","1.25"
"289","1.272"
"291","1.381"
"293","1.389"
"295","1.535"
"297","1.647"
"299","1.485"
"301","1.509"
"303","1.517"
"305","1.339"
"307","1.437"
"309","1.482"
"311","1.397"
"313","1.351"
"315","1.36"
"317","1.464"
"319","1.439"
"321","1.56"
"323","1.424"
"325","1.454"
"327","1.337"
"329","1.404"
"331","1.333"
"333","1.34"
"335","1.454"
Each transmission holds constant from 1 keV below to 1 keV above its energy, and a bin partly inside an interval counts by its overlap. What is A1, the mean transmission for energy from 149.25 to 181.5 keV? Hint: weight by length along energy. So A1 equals 1.12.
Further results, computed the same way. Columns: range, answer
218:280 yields 1.21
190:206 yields 1.25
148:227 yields 1.18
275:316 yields 1.4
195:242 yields 1.21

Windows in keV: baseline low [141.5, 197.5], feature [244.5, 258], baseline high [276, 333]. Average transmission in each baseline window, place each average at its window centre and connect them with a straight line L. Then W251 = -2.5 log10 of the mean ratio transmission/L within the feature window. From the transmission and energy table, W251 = 0.124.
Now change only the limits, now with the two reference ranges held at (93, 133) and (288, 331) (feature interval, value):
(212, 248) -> 0.10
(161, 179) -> 0.07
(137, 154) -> 0.04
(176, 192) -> 0.06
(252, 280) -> 0.10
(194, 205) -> -0.01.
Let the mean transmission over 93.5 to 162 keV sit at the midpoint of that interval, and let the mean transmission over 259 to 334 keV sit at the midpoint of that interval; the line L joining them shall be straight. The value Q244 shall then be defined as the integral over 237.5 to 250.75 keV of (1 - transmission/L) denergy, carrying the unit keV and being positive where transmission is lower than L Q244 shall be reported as 1.1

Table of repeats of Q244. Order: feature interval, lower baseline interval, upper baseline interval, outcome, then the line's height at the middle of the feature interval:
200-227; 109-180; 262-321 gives 0.20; 1.24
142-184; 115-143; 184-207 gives 2.51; 1.19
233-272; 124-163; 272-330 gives 3.64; 1.31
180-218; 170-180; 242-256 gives -2.87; 1.13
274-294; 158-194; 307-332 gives 0.44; 1.35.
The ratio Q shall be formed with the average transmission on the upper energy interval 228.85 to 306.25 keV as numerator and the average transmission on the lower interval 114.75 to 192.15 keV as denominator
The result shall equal 1.13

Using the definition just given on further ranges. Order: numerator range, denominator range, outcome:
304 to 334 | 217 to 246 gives 1.18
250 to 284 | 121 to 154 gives 1.11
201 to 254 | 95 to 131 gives 1.08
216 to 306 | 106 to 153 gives 1.13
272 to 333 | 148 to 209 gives 1.19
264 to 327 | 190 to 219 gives 1.12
